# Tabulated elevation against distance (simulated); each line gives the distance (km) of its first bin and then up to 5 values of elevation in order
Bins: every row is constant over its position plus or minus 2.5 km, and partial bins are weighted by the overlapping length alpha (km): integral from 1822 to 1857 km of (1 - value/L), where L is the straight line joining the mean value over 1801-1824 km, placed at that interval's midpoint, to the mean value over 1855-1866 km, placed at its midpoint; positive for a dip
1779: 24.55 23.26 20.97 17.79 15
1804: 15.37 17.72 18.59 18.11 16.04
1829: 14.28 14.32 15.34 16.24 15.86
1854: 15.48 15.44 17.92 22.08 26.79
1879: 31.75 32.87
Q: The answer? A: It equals 3.0 km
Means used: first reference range 17.2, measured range 15.4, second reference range 16.5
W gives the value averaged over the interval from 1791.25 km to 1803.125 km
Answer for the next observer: 16.4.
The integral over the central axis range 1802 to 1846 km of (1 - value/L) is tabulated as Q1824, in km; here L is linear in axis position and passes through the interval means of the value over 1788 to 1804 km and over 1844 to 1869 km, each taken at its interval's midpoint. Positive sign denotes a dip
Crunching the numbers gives 2.0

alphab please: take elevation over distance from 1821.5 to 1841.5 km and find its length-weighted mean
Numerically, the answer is 15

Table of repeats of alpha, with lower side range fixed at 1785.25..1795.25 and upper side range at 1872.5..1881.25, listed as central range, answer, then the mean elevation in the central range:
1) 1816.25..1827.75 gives 3.3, 16.8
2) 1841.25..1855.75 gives 5.8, 15.9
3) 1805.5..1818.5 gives 2.6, 17.9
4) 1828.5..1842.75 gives 5.8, 14.8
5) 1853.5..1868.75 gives 5.8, 17.2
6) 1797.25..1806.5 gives 2.7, 15.2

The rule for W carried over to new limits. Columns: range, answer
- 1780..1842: 17.4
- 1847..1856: 15.7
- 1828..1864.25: 15.5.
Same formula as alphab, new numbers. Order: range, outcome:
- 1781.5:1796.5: 20.7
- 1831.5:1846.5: 15.3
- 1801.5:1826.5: 17.2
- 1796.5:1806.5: 15.2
